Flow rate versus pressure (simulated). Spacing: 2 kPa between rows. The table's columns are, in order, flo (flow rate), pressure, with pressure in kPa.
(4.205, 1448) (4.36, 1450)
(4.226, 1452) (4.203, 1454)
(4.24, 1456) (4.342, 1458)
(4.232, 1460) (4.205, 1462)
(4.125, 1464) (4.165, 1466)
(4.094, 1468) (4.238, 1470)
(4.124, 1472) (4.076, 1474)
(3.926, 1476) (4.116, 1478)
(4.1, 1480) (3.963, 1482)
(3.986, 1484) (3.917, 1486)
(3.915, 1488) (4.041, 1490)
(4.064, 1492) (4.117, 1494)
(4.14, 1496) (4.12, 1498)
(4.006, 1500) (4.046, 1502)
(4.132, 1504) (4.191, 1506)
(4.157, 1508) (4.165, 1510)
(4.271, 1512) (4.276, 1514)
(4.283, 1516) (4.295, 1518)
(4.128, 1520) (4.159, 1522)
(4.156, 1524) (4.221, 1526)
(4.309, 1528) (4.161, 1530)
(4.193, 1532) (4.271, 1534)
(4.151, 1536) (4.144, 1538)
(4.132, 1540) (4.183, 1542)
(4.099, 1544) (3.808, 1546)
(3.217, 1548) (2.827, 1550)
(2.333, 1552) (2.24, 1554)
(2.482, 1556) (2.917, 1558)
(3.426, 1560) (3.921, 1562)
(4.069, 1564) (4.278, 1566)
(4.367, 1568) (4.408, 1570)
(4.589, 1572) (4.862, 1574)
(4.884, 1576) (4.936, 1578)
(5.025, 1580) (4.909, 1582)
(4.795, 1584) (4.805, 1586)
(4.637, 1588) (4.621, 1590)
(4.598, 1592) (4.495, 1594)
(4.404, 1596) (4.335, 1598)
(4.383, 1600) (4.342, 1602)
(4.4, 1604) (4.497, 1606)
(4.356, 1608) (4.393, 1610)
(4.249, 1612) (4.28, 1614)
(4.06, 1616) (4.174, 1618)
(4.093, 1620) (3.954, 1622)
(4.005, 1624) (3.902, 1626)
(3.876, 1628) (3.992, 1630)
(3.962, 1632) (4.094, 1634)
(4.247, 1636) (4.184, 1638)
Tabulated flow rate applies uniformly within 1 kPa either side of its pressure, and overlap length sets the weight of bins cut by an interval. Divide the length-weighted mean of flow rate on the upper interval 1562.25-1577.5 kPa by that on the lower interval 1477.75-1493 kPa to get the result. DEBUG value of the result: 1.1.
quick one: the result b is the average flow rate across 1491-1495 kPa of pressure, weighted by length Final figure 4.09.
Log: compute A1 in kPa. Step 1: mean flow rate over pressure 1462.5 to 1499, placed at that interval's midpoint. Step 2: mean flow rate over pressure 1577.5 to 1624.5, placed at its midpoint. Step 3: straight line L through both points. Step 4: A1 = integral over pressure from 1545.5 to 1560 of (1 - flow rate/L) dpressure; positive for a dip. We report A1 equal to 4.9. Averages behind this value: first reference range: 4.07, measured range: 2.84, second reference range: 4.45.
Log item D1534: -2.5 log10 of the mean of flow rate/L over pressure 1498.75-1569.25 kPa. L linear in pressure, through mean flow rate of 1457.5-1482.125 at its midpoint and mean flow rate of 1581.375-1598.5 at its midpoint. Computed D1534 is 0.13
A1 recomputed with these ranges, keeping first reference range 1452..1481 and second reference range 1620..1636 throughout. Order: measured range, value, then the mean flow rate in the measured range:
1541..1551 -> 1.1 kPa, 3.63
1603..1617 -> -1.1 kPa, 4.32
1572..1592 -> -3.8 kPa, 4.81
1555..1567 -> 1.6 kPa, 3.52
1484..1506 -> 0.4 kPa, 4.05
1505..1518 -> -0.4 kPa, 4.23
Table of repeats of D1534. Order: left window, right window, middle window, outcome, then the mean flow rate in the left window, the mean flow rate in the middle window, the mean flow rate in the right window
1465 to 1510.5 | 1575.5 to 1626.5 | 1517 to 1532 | 0.00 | 4.08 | 4.2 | 4.44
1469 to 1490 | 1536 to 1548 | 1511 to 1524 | -0.06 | 4.04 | 4.23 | 4.01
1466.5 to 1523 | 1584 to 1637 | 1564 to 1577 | -0.07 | 4.11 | 4.53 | 4.28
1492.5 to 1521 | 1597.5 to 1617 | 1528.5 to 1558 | 0.18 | 4.16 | 3.58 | 4.33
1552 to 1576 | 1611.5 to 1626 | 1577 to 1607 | -0.17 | 3.76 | 4.61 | 4.1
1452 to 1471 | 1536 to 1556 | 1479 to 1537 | -0.10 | 4.21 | 4.14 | 3.43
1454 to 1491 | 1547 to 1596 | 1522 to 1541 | -0.03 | 4.1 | 4.19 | 4.08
